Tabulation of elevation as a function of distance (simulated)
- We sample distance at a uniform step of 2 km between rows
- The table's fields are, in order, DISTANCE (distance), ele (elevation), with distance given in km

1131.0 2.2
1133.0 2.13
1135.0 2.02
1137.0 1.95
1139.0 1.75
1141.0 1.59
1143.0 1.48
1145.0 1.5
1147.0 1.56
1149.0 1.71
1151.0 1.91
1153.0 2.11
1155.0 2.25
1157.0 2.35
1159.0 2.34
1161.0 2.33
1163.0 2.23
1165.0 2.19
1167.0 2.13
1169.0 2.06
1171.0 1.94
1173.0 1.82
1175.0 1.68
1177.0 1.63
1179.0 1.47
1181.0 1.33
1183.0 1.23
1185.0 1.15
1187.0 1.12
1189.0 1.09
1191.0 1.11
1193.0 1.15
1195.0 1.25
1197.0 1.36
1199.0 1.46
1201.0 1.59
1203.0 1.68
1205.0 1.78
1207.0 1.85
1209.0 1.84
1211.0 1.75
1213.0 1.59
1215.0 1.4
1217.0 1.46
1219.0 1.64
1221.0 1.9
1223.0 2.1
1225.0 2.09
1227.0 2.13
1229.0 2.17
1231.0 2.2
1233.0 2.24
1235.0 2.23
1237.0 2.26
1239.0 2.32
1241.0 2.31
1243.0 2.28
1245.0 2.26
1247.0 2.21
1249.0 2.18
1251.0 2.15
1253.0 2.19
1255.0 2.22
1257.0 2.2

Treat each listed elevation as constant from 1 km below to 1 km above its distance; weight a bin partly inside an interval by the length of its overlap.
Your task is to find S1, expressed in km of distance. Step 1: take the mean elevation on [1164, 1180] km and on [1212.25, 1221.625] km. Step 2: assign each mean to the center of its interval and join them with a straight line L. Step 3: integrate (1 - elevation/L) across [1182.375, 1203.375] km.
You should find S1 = 5.5 km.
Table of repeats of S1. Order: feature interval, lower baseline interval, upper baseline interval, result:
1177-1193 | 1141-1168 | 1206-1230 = 5.7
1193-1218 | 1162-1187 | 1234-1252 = 5.0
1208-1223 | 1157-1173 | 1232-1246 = 3.7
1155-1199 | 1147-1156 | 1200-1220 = 3.9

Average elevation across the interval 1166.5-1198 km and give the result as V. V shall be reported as 1.46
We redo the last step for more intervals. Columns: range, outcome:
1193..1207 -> 1.52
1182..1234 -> 1.63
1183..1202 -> 1.25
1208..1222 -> 1.65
